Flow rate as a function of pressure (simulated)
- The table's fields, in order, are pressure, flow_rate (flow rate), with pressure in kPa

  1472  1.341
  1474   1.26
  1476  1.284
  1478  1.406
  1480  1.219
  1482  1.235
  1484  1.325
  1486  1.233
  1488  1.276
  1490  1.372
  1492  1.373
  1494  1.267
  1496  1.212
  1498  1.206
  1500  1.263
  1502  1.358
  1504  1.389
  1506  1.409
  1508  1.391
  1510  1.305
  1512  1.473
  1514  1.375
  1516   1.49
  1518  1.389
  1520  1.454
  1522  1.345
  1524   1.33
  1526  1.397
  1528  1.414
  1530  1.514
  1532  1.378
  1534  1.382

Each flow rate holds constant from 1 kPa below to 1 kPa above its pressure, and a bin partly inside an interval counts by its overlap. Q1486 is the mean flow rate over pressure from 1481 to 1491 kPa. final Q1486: 1.29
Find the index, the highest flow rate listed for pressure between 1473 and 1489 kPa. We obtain 1.406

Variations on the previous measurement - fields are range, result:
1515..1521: 1.49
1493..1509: 1.409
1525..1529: 1.414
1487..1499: 1.373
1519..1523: 1.454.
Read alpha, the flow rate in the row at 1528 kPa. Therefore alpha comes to 1.414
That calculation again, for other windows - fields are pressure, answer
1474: 1.26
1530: 1.514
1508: 1.391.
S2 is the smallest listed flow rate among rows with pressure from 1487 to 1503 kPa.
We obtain 1.206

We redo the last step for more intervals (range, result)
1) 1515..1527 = 1.33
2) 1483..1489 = 1.233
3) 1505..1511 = 1.305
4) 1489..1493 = 1.372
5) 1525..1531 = 1.397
